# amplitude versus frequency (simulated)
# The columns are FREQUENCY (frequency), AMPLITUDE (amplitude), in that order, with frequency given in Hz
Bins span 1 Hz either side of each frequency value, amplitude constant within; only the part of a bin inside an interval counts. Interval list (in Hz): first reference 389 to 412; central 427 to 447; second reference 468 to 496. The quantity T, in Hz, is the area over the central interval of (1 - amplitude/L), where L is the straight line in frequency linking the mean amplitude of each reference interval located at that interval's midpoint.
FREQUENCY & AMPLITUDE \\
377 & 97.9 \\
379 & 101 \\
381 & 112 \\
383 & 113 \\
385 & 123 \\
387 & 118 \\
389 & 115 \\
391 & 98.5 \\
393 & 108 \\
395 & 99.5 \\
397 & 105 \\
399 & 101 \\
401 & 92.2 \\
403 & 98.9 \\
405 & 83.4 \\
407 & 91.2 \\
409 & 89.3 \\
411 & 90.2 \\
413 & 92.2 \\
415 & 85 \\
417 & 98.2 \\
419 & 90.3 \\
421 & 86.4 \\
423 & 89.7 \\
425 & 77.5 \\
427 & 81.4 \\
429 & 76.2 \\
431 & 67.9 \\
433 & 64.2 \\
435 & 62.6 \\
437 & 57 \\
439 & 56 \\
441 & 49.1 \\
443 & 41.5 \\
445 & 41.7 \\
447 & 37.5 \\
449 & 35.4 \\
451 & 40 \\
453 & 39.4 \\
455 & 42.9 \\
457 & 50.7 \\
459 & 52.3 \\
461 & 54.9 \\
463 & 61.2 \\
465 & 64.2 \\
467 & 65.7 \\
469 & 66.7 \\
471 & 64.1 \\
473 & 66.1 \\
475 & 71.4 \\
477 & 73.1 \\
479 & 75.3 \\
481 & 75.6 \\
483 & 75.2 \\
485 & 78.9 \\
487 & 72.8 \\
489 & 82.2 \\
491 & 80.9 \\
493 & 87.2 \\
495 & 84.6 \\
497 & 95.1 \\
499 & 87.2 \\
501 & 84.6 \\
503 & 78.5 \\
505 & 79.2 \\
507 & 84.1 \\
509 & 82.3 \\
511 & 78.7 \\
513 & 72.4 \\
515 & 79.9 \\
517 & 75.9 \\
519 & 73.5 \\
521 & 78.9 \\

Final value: 6.8 Hz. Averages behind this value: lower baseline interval 96.9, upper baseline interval 75.3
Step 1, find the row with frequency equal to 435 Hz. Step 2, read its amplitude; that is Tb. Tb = 62.6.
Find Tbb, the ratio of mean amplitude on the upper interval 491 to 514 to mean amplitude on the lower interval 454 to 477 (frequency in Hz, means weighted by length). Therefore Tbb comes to 1.37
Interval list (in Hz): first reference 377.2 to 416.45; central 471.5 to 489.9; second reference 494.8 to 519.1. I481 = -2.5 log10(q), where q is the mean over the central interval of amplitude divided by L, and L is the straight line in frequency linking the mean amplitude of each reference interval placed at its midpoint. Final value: 0.16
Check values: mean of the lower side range 101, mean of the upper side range 81.4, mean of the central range 74.2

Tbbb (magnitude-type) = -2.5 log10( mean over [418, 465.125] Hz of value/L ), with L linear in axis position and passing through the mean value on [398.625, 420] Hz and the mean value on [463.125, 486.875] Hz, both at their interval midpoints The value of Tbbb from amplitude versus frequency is 0.35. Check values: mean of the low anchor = 91.7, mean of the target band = 59.1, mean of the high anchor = 70.3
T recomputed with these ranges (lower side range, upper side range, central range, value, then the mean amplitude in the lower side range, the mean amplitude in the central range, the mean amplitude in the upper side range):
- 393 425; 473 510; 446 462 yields 7.8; 92.8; 44.1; 80.1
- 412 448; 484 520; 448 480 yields 7.5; 69.7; 57.7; 81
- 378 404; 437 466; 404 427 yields -1.6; 107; 88.2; 48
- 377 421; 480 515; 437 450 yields 6.7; 99.9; 44.6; 81.1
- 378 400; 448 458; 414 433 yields -2.6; 109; 82.6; 41.7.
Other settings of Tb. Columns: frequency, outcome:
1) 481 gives 75.6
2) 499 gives 87.2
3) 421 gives 86.4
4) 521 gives 78.9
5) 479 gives 75.3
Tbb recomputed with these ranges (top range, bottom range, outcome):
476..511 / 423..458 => 1.47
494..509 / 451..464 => 1.71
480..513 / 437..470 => 1.62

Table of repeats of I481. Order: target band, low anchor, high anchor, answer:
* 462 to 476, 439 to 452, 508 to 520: -0.21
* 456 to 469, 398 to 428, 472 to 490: 0.31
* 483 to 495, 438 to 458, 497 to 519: -0.17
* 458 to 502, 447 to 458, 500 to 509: -0.18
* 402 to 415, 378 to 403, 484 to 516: 0.14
